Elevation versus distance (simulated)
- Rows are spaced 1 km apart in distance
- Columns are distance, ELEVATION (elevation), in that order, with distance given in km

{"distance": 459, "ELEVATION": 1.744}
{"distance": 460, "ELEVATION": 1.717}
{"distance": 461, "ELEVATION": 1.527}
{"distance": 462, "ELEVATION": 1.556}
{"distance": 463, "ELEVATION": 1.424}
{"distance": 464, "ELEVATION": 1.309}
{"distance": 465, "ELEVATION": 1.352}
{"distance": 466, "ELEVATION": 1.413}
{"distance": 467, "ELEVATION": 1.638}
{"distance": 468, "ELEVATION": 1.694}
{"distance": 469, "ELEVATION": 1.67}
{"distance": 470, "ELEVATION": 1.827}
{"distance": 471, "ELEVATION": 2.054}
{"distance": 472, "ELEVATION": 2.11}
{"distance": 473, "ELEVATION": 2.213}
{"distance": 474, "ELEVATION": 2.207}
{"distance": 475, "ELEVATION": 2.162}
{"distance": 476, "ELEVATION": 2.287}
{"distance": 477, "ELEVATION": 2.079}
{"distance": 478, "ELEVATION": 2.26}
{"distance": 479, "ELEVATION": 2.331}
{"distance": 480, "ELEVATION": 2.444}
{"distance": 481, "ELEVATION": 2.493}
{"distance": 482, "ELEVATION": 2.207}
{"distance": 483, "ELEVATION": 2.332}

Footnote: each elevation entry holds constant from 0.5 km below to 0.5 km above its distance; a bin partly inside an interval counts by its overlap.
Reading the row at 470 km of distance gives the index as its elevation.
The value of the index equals 1.827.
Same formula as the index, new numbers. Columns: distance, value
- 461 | 1.527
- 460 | 1.717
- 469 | 1.67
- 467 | 1.638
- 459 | 1.744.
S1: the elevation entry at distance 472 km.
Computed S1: 2.11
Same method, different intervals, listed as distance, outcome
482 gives 2.207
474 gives 2.207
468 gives 1.694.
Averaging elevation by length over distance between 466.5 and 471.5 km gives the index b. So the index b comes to 1.78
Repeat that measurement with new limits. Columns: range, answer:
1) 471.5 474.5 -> 2.18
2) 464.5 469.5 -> 1.55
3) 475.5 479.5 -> 2.24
